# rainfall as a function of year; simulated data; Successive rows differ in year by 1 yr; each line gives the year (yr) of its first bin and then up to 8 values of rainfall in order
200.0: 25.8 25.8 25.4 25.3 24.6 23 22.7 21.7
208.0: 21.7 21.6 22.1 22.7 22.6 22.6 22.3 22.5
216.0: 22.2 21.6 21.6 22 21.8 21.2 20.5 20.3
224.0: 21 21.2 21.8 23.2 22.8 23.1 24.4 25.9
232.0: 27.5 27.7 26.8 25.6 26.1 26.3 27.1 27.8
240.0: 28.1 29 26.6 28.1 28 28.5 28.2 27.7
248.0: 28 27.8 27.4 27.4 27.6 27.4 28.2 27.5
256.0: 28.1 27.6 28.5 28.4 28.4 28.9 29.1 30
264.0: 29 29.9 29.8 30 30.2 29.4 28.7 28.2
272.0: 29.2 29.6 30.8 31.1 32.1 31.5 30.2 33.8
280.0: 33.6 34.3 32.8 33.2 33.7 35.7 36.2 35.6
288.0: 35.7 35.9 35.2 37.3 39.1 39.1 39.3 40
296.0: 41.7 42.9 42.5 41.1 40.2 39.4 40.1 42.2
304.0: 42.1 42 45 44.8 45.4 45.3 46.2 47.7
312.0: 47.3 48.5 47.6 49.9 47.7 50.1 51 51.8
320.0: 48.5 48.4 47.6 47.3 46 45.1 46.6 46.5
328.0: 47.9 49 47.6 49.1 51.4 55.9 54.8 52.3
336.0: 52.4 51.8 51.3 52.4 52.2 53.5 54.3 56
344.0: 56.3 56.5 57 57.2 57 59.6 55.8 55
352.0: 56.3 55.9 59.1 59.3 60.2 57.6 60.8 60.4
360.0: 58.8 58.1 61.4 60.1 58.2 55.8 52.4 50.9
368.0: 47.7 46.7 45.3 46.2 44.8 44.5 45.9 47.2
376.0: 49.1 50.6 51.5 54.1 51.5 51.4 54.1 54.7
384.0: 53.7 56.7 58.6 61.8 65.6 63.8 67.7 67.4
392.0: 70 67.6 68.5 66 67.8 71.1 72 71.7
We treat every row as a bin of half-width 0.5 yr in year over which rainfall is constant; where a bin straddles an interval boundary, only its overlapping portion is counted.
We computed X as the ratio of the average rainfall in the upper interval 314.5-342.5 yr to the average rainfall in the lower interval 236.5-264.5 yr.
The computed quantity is 1.8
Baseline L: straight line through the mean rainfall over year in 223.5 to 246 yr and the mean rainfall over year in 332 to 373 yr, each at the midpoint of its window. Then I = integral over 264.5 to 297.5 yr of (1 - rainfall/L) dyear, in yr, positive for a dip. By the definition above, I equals 3.1 yr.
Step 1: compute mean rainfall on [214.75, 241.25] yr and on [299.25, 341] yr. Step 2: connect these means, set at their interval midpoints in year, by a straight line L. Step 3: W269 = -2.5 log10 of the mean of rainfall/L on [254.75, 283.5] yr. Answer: 0.15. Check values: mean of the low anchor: 24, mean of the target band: 30.2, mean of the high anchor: 47.8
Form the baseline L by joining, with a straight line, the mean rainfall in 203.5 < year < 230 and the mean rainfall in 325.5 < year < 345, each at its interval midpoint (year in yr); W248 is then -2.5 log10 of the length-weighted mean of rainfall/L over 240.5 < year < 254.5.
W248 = 0.07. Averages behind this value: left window 22.1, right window 51.8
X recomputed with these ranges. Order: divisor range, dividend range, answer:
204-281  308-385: 1.97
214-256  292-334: 1.81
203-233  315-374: 2.33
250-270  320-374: 1.85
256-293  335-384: 1.70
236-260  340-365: 2.07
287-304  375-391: 1.43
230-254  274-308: 1.37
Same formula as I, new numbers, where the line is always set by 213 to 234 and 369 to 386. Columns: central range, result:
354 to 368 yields -3.1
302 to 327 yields -4.9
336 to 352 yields -3.9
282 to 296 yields -0.9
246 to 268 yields 0.2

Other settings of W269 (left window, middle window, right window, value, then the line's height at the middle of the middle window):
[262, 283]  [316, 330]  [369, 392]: -0.16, 41.7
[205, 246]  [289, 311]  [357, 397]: -0.04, 40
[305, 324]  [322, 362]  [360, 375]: -0.09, 49.6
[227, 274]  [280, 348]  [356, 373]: -0.08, 42.4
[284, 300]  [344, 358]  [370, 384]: -0.24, 46.2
